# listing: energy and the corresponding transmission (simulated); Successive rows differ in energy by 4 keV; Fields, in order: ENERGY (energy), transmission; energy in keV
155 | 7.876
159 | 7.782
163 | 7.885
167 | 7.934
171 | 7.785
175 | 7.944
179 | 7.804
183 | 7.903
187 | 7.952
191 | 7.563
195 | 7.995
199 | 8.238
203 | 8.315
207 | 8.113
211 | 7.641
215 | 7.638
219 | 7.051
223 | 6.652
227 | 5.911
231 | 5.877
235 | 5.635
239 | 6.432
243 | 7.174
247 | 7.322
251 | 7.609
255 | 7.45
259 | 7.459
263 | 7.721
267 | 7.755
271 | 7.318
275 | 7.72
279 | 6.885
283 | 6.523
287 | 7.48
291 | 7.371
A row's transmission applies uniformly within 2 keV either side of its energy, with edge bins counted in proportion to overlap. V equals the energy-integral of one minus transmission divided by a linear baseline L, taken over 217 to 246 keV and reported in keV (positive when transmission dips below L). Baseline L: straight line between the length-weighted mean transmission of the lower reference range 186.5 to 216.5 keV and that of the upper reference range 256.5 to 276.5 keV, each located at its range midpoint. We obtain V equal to 5.0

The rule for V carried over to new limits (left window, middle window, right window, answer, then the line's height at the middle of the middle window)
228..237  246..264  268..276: -2.0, 6.77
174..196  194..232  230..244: -1.9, 6.99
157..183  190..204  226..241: -2.0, 7.05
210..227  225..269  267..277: 2.4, 7.33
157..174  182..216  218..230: -4.4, 7.04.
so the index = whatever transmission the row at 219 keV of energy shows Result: 7.051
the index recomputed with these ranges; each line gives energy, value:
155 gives 7.876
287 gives 7.48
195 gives 7.995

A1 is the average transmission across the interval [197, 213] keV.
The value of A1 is 8.08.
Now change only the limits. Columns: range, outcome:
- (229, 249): 6.49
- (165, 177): 7.89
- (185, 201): 7.94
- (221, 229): 6.28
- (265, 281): 7.42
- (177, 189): 7.89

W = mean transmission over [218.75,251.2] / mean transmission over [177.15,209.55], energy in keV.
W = 0.82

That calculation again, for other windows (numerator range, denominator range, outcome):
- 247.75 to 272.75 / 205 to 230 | 1.06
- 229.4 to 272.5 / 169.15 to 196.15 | 0.90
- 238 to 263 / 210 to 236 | 1.10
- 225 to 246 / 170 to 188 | 0.79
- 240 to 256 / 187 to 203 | 0.92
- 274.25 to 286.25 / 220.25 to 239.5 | 1.15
